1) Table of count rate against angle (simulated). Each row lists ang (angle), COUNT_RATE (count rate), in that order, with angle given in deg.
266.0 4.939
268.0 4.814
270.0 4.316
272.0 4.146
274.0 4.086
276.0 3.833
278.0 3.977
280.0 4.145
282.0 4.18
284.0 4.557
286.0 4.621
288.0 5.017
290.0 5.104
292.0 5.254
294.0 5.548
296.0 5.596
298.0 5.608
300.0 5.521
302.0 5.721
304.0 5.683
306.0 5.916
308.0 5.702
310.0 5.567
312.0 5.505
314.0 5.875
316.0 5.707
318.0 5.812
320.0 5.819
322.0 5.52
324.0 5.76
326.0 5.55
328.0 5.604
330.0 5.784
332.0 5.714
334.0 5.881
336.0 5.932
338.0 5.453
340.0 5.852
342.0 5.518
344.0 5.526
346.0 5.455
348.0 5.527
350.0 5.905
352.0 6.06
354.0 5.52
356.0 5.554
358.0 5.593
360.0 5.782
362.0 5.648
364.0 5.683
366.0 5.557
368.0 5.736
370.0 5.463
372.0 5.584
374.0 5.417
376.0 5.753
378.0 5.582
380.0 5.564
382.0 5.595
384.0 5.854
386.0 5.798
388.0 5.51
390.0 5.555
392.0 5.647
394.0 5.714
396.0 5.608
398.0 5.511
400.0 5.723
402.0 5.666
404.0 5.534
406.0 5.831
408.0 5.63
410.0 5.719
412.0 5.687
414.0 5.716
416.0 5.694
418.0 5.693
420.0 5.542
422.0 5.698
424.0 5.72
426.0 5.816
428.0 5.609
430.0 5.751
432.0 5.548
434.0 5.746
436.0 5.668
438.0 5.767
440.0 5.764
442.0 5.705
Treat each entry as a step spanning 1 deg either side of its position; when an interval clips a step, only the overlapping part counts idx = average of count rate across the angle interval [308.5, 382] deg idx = 5.66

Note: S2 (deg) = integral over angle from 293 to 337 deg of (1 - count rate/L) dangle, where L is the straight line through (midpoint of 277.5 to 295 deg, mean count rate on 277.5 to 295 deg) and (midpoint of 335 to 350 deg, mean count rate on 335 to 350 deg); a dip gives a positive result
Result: -4.34 deg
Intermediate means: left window 4.73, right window 5.63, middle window 5.7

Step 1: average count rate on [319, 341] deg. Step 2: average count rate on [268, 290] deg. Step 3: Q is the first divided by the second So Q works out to 1.3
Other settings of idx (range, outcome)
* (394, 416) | 5.67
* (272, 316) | 5.09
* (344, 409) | 5.64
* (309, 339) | 5.7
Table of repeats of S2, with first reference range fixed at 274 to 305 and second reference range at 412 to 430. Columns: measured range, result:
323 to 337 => -1.58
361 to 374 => -0.52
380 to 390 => -0.33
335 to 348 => -0.96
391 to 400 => -0.14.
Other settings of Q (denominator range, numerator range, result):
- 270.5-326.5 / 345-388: 1.09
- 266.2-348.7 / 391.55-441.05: 1.08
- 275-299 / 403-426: 1.19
